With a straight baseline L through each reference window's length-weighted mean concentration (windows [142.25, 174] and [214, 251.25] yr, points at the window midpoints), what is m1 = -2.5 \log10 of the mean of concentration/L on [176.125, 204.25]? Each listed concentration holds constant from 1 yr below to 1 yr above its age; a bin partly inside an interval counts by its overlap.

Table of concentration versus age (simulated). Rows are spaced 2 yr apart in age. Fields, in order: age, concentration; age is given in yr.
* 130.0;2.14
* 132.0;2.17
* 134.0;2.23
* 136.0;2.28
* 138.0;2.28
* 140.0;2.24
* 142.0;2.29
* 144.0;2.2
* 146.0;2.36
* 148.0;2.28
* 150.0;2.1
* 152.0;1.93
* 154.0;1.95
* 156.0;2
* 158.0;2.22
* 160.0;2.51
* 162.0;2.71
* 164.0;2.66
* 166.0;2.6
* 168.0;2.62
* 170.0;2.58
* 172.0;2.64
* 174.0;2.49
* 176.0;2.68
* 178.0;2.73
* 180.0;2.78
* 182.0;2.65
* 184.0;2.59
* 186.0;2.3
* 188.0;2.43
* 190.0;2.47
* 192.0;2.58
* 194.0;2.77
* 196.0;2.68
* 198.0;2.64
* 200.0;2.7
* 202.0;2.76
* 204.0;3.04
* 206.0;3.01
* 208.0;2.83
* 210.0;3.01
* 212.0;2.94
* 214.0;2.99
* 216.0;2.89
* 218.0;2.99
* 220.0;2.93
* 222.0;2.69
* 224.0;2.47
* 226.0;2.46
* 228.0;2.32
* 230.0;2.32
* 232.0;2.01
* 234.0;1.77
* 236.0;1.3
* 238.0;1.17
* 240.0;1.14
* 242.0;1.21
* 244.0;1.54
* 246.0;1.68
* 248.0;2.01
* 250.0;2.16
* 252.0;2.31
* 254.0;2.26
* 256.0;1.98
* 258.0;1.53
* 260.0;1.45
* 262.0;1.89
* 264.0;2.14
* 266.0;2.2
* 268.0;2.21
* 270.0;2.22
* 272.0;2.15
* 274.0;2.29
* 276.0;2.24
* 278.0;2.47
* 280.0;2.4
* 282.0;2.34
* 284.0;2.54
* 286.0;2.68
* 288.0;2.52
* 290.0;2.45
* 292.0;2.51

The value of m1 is -0.18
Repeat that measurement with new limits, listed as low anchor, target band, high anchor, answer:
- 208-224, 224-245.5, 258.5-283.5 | 0.449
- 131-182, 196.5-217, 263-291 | -0.210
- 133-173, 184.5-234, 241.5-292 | -0.188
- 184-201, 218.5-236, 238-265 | -0.107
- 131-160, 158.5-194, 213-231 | -0.090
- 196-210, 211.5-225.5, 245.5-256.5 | -0.093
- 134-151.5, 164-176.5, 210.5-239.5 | -0.142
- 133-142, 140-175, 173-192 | 0.020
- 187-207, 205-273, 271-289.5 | 0.175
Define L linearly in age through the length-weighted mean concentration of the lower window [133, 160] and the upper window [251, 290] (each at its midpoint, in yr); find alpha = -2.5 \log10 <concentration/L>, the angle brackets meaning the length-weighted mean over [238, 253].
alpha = 0.292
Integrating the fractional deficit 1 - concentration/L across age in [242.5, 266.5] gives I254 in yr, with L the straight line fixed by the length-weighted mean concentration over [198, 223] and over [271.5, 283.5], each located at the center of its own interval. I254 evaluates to 5.8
